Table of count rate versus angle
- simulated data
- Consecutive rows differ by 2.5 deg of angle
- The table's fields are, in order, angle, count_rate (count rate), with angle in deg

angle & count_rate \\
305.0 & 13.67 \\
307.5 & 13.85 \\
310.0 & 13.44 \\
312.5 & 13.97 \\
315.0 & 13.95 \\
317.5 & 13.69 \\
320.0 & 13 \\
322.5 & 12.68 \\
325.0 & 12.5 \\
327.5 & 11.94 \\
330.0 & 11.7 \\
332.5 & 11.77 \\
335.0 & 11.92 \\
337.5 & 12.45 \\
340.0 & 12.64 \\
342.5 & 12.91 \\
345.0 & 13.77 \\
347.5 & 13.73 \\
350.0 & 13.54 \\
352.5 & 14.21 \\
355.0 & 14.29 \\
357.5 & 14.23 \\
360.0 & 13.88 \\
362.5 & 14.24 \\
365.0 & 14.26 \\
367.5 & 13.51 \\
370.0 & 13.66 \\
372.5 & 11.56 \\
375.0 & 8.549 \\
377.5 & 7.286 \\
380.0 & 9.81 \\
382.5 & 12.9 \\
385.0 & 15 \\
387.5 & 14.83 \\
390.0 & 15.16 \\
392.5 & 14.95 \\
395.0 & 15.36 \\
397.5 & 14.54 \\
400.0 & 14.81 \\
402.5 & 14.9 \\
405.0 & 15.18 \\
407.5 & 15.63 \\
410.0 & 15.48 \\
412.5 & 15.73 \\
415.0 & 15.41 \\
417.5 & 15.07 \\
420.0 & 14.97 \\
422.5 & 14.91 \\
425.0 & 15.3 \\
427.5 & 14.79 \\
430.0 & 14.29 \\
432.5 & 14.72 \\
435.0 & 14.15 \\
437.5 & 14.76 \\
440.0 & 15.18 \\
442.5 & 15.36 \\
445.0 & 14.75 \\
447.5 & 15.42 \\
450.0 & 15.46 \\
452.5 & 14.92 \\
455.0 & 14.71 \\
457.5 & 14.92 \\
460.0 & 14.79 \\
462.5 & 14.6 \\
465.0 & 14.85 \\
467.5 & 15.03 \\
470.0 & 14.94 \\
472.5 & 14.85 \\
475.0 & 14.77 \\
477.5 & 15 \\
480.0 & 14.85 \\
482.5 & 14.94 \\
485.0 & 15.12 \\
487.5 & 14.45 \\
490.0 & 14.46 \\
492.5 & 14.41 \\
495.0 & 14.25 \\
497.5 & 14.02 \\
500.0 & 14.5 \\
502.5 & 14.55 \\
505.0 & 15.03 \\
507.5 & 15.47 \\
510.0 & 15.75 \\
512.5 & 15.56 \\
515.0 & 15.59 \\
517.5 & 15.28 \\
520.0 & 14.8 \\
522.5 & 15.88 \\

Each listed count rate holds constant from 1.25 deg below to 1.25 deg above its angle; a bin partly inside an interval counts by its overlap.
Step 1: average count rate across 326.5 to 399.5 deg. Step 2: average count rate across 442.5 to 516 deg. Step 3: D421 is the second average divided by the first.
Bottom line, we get 1.14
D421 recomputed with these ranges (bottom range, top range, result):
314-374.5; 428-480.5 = 1.13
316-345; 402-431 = 1.21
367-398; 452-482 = 1.16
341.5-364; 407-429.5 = 1.10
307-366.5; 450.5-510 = 1.11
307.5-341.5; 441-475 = 1.17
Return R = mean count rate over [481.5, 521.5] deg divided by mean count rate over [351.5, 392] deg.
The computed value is 1.1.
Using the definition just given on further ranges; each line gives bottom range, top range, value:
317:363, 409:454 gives 1.15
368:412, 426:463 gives 1.10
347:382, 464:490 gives 1.18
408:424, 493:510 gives 0.96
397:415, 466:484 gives 0.98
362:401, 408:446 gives 1.14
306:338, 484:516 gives 1.16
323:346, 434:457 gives 1.21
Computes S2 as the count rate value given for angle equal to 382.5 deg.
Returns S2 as 12.9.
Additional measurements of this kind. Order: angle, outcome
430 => 14.29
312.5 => 13.97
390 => 15.16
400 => 14.81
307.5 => 13.85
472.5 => 14.85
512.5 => 15.56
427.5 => 14.79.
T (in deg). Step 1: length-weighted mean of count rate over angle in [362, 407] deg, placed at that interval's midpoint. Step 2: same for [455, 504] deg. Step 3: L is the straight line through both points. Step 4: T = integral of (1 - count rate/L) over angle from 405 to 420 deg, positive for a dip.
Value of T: -1.8 deg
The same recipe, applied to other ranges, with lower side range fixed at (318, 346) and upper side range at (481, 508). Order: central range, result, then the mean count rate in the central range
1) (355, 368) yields -1.20 deg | 14.1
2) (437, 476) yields -2.29 deg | 15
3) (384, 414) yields -3.93 deg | 15.1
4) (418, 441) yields -1.69 deg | 14.8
